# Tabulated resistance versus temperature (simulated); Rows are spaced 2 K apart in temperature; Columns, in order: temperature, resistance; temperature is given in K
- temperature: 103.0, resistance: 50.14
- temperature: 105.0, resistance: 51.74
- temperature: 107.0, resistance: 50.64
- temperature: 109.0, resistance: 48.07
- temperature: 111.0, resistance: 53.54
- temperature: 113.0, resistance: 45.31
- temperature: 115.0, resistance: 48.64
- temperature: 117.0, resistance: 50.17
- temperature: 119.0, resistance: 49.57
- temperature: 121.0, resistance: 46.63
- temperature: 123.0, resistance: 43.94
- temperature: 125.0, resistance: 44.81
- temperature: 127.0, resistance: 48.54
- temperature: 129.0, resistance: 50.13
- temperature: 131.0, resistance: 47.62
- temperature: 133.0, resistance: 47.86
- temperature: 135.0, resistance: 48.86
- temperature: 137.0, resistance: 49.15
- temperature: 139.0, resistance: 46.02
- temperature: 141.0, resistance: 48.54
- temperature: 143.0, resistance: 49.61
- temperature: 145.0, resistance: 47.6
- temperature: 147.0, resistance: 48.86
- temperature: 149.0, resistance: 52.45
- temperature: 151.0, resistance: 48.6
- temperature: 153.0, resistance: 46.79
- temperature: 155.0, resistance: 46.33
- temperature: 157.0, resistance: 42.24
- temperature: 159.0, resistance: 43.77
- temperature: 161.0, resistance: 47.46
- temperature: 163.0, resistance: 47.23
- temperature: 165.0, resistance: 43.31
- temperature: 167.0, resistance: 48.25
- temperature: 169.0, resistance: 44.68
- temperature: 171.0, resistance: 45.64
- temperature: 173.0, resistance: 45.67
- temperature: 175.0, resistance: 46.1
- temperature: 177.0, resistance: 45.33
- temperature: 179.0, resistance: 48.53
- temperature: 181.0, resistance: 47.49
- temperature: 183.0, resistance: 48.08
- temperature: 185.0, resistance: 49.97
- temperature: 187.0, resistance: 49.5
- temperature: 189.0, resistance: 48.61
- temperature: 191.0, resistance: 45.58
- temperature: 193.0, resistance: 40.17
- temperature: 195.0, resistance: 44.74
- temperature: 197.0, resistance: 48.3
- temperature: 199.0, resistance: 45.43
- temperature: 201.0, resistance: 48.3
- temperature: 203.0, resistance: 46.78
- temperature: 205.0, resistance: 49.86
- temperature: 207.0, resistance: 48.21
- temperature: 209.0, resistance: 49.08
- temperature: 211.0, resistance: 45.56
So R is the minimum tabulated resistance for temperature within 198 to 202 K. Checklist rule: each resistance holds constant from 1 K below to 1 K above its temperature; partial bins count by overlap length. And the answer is 45.43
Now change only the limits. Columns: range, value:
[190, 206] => 40.17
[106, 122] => 45.31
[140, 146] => 47.6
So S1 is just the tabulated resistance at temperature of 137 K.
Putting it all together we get 49.15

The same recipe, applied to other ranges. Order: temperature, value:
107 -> 50.64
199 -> 45.43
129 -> 50.13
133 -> 47.86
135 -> 48.86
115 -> 48.64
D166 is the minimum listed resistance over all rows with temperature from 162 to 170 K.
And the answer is 43.31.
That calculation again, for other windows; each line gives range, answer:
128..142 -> 46.02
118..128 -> 43.94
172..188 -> 45.33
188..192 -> 45.58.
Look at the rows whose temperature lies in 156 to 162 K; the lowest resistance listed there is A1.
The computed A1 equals 42.24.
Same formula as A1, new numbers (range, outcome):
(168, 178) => 44.68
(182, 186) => 48.08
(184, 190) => 48.61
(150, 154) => 46.79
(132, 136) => 47.86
